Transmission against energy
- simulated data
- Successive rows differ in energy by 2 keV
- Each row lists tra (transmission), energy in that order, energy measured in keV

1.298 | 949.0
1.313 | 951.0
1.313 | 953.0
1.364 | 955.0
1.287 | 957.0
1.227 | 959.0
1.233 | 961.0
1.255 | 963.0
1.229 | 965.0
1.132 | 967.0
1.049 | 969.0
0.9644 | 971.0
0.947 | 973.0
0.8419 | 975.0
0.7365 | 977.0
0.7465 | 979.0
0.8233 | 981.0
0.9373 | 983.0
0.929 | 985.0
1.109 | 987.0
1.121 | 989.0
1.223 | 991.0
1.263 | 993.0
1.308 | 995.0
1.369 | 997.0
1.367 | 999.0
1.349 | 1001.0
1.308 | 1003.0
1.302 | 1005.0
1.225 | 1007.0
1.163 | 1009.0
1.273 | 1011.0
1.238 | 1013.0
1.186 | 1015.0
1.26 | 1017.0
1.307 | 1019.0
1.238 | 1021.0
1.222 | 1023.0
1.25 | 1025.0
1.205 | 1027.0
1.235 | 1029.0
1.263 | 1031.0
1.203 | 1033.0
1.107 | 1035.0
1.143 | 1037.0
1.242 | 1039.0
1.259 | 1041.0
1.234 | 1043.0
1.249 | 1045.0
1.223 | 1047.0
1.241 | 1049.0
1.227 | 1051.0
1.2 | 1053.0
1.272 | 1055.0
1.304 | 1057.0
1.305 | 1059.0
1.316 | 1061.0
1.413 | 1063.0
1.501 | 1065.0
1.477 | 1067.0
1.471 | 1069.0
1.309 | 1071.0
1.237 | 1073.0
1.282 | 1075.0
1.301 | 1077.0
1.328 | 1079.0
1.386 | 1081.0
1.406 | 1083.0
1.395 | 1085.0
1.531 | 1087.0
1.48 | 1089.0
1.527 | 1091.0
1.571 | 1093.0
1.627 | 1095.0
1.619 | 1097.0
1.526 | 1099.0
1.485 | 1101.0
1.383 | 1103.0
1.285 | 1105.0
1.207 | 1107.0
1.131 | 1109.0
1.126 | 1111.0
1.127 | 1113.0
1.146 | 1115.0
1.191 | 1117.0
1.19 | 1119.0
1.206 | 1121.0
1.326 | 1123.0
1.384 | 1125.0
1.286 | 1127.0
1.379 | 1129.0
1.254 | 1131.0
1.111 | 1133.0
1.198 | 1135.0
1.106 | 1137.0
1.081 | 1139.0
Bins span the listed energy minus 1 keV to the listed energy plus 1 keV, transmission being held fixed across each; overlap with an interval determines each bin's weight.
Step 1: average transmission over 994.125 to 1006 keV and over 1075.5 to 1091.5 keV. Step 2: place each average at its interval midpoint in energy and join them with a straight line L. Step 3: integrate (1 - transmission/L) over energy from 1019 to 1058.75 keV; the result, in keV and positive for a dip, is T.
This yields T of 4.0 keV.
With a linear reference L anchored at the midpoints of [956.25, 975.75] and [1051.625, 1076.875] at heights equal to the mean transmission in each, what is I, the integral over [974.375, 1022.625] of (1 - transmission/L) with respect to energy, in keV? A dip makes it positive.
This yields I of 1.6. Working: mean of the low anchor 1.12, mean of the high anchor 1.34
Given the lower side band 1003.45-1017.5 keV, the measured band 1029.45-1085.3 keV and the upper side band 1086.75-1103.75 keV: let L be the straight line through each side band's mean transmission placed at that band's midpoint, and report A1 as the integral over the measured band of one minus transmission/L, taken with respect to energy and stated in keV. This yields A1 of 4.2 keV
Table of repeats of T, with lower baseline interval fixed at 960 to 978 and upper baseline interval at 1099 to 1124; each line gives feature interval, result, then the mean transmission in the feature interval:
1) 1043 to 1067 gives -2.78 keV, 1.3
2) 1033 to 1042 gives -0.39 keV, 1.19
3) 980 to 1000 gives -1.32 keV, 1.14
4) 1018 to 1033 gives -1.60 keV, 1.24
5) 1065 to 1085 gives -2.87 keV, 1.36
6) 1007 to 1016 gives -0.92 keV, 1.22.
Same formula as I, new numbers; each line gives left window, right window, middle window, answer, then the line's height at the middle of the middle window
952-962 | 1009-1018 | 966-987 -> 5.74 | 1.27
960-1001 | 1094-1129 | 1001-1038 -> -2.59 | 1.15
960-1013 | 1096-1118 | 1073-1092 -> -2.05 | 1.26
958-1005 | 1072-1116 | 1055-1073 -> -1.00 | 1.3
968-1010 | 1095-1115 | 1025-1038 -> -0.16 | 1.18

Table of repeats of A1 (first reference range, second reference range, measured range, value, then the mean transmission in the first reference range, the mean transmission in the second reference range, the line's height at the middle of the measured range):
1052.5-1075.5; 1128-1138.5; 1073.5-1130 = -3.63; 1.34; 1.2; 1.27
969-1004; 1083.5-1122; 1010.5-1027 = -1.26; 1.08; 1.36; 1.16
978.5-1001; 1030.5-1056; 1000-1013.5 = -1.28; 1.13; 1.22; 1.16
